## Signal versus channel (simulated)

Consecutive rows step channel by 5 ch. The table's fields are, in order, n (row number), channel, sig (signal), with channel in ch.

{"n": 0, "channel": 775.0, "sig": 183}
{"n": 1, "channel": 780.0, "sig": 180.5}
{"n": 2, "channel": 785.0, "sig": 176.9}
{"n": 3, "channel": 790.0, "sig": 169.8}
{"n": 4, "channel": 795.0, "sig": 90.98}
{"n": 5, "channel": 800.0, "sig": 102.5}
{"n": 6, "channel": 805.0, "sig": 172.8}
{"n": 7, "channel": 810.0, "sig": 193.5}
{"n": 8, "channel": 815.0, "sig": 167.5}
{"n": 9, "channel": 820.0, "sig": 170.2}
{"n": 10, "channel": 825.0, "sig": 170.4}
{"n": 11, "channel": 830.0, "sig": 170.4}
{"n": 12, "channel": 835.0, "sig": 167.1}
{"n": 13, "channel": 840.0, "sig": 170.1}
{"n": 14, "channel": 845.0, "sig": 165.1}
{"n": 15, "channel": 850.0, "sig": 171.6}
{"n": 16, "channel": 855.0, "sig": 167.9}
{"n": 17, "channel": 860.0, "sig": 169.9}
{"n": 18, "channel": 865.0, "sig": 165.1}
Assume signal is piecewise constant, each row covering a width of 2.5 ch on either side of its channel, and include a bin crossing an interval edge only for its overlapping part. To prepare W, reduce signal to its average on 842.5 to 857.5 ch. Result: 168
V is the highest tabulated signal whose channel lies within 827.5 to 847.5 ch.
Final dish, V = 170.4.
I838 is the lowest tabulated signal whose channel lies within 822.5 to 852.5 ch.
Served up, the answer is 165.1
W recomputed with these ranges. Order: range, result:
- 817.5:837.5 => 170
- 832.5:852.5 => 168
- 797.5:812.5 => 156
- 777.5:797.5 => 155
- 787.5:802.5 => 121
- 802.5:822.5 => 176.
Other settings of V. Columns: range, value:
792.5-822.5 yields 193.5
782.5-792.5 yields 176.9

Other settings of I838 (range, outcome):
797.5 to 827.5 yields 102.5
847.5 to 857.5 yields 167.9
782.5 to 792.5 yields 169.8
